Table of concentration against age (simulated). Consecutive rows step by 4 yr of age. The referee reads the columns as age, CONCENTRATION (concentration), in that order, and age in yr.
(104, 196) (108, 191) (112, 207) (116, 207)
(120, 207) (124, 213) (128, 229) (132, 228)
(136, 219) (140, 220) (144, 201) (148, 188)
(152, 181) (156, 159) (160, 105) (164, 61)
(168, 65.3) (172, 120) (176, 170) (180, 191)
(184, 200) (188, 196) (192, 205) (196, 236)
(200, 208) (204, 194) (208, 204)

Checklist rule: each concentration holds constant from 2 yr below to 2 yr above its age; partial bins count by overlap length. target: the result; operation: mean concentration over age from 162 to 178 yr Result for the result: 104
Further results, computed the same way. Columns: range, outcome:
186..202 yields 211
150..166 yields 126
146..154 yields 184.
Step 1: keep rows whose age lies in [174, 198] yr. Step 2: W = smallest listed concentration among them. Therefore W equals 170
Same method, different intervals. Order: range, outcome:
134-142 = 219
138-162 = 105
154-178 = 61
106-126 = 191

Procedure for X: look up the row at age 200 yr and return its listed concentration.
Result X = 208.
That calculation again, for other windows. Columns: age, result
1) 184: 200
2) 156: 159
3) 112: 207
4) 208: 204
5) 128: 229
